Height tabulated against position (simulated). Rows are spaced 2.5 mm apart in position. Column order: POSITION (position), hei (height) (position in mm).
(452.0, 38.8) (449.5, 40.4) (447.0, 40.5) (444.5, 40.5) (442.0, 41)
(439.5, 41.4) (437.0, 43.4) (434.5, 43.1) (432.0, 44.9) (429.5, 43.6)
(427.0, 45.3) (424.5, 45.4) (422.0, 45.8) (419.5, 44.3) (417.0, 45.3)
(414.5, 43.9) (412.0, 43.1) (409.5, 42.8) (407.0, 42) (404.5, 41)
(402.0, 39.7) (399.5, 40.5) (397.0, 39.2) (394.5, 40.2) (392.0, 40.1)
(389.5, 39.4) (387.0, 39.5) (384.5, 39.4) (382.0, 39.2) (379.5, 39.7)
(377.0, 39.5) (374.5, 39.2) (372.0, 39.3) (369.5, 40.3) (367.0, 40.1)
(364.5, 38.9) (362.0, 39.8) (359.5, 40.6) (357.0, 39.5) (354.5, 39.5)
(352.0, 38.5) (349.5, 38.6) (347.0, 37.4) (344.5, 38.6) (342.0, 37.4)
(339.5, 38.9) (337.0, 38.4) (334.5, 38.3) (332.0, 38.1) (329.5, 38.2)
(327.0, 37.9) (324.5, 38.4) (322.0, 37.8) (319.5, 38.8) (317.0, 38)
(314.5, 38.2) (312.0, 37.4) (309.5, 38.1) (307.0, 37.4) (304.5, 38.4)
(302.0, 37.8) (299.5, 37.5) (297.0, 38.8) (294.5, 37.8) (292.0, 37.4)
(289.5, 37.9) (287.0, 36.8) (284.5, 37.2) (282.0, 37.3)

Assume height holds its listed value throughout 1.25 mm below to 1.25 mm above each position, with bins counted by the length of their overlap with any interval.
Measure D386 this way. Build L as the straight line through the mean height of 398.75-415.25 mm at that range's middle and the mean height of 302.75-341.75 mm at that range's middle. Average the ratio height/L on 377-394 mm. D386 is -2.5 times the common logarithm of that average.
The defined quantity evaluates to 0.04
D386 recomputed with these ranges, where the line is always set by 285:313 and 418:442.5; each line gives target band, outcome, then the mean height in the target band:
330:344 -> 0.04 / 38.2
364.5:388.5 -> 0.05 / 39.5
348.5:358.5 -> 0.03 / 39.1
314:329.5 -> 0.02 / 38.2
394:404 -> 0.07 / 40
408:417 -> -0.01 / 43.5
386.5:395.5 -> 0.06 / 39.8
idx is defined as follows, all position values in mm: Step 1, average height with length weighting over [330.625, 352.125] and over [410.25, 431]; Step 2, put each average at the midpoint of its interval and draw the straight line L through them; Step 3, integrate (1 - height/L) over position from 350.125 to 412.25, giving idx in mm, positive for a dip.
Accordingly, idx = 2.10 mm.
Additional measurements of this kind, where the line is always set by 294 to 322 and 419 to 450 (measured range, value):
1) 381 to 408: 1.0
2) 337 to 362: 0.5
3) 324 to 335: 0.2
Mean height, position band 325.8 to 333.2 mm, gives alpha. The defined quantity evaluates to 38.1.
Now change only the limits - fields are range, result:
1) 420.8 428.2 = 45.5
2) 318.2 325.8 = 38.3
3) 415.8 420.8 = 44.8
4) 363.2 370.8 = 39.8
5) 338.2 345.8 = 38.3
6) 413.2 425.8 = 44.9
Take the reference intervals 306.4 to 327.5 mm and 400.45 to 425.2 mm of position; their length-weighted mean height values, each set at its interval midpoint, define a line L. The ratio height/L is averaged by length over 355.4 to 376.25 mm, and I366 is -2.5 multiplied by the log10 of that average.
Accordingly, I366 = 0.03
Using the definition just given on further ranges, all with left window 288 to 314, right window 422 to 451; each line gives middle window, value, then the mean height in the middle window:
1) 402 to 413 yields 0.00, 41.9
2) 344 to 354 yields 0.03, 38.3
